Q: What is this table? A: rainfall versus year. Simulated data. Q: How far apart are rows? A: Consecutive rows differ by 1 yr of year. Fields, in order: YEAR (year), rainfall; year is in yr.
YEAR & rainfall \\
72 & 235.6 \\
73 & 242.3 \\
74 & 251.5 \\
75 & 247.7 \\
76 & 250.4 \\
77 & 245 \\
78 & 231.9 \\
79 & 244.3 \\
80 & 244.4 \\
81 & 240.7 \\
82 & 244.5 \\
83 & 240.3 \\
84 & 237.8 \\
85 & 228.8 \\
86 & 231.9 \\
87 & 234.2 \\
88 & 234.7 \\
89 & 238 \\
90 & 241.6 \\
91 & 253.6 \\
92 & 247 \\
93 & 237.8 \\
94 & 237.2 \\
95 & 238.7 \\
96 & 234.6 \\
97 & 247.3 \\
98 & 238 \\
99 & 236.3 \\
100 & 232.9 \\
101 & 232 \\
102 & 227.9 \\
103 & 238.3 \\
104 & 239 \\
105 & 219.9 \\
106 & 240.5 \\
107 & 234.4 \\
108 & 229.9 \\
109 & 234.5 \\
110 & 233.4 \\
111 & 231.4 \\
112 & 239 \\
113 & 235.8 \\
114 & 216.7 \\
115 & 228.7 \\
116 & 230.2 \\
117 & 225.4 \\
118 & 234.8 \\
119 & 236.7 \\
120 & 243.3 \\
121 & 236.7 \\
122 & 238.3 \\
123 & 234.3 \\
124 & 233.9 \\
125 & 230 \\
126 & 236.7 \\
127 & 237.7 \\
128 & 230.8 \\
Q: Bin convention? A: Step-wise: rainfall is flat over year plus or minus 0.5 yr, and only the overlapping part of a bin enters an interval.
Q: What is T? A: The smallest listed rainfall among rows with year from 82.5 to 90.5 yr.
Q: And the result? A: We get 228.8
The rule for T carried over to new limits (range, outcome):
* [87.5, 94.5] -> 234.7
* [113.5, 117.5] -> 216.7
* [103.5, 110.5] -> 219.9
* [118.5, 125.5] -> 230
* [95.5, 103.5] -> 227.9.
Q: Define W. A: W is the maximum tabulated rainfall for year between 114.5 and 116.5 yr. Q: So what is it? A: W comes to 230.2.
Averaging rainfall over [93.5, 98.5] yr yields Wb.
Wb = 239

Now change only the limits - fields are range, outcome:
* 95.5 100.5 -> 238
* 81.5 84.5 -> 241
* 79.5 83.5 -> 242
